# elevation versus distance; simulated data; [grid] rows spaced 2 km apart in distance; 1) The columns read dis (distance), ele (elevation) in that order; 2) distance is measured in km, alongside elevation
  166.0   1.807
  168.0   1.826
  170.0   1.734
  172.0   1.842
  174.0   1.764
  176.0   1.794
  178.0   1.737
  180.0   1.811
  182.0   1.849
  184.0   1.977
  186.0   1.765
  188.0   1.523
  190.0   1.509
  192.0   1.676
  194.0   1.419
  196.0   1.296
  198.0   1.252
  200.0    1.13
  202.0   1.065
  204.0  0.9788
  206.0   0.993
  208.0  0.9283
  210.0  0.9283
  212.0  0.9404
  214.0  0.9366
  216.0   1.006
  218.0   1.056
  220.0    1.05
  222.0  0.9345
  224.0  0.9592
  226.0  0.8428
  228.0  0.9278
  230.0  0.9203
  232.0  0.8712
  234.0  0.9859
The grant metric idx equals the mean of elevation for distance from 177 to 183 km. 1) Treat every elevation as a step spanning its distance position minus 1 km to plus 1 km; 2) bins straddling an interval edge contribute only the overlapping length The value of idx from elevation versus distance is 1.8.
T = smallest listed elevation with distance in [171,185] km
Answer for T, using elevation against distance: 1.737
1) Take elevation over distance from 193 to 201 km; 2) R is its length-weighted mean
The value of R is 1.27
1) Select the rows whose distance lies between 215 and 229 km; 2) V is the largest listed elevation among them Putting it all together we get 1.056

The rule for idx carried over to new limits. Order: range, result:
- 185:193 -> 1.62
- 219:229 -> 0.943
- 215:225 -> 1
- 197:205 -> 1.11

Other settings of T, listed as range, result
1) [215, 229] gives 0.8428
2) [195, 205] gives 0.9788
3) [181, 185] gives 1.849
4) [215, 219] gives 1.006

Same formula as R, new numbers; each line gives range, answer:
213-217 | 0.971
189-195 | 1.53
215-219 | 1.03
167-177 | 1.79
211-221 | 0.998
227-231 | 0.924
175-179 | 1.77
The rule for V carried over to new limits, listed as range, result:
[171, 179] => 1.842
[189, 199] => 1.676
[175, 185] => 1.977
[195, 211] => 1.296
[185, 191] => 1.765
